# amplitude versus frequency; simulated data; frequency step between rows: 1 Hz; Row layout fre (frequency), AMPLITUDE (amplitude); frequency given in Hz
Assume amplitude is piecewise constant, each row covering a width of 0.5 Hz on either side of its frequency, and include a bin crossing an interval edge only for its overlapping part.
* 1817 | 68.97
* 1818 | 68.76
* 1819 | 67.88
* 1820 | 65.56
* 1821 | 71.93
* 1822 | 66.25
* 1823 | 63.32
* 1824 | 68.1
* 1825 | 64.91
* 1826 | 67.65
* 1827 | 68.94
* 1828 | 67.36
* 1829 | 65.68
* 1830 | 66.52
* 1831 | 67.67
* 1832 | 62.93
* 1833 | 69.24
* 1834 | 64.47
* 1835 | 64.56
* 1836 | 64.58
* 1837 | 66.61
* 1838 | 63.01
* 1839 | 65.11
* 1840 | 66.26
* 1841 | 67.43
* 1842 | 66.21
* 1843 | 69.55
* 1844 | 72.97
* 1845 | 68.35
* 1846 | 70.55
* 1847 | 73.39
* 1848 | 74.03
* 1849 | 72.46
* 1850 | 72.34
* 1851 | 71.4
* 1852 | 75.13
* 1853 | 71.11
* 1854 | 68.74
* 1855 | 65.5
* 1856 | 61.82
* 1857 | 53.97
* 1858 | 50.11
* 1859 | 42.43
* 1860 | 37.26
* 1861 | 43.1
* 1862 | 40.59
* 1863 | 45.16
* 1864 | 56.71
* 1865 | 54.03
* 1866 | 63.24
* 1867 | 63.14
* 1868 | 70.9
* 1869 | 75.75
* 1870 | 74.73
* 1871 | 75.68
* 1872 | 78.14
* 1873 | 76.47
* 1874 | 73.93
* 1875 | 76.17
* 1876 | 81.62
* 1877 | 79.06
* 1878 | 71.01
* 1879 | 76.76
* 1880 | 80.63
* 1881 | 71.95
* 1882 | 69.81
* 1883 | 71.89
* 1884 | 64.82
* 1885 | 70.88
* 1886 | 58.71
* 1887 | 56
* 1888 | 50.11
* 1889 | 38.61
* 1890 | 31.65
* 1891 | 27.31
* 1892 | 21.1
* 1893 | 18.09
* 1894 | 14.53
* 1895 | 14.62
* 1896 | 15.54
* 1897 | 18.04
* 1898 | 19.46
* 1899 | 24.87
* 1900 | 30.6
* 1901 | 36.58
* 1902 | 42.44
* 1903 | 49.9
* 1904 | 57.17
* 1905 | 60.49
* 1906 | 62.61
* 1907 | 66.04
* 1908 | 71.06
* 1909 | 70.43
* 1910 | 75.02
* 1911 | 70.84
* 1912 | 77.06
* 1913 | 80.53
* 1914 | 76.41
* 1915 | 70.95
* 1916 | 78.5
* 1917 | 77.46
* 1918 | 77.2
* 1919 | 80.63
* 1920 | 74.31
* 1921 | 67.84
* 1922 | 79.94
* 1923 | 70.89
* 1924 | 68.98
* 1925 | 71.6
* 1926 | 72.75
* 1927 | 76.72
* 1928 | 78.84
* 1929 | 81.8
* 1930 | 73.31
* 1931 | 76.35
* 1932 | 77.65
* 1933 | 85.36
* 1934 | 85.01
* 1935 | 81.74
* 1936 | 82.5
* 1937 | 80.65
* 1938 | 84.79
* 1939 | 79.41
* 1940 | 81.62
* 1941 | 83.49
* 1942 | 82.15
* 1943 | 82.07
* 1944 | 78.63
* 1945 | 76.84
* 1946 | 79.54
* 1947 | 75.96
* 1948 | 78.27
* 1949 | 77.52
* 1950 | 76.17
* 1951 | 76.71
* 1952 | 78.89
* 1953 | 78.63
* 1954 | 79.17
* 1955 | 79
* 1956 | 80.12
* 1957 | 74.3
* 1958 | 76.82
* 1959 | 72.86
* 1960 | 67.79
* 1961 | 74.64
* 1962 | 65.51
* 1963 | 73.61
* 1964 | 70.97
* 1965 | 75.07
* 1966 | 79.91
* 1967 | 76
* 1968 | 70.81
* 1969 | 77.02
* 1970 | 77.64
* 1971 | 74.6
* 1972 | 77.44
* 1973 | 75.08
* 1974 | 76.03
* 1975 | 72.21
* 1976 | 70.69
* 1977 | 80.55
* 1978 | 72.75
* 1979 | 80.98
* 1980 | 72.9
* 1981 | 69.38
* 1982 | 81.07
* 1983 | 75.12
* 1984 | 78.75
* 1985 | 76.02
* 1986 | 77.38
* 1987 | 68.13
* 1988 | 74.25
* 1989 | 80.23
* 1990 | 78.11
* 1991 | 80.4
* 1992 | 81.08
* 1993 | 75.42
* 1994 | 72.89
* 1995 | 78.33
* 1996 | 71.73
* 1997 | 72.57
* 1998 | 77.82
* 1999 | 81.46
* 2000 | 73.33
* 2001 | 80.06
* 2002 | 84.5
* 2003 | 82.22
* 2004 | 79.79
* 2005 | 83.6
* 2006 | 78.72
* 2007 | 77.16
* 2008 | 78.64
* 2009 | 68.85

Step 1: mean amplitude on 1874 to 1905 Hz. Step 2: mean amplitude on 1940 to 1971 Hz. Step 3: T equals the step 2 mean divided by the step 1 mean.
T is 1.6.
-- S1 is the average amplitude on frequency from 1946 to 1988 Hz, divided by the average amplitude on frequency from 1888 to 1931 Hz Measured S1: 1.3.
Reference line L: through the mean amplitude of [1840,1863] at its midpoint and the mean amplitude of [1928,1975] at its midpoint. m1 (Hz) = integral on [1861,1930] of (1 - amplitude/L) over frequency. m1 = 8.6 Hz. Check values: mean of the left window 62.8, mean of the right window 77.6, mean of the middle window 60.7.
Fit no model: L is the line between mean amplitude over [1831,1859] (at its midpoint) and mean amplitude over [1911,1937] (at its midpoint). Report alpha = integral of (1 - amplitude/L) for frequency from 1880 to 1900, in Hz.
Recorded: 8.7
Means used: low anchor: 66.7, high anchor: 76.9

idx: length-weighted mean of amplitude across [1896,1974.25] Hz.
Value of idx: 71.5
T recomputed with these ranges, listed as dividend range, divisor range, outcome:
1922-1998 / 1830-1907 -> 1.32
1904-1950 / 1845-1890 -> 1.18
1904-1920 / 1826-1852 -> 1.06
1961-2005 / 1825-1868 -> 1.20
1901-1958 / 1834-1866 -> 1.20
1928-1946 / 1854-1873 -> 1.36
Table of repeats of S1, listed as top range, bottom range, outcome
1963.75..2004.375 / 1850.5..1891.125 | 1.21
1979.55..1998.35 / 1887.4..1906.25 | 2.29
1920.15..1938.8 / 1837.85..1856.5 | 1.12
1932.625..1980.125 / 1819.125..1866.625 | 1.21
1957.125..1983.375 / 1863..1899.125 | 1.35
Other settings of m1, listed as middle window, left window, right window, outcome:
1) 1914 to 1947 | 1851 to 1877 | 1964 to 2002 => -3.51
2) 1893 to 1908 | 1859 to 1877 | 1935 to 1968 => 6.97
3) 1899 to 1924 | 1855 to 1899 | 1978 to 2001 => -2.03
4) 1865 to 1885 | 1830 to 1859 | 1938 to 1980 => -1.03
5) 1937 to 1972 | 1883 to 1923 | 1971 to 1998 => -4.96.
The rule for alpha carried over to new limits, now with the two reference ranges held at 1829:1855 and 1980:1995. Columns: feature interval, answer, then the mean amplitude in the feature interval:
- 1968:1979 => 0.0 Hz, 75.4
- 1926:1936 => -0.8 Hz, 79.4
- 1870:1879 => -0.8 Hz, 76.4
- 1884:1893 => 3.4 Hz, 44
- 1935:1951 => -1.3 Hz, 79.9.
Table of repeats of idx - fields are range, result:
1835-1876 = 65.2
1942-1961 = 77.2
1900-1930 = 69.2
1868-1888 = 72.2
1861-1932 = 61.1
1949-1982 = 75.3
